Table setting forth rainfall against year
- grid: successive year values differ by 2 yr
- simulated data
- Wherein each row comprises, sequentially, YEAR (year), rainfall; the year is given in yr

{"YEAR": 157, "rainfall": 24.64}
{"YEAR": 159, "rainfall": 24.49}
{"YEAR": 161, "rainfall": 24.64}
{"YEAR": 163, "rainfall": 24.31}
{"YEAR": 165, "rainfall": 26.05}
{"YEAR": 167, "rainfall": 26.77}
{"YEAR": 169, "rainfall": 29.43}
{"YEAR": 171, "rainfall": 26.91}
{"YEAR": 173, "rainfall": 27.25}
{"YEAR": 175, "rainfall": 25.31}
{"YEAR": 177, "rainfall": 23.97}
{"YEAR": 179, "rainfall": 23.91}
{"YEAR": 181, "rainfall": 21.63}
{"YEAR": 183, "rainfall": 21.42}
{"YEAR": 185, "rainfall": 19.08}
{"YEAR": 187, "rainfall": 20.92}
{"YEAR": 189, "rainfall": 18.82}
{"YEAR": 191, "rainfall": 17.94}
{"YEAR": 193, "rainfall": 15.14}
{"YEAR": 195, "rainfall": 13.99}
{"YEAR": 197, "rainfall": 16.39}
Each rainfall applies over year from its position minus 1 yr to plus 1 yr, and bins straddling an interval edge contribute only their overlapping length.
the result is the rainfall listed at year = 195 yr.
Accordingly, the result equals 13.99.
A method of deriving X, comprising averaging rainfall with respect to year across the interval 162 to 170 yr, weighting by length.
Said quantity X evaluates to 26.6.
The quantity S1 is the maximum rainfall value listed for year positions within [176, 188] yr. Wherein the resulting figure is 23.97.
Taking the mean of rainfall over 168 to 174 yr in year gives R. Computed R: 27.9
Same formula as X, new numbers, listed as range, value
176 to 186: 22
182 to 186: 20.2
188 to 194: 17.3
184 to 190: 19.6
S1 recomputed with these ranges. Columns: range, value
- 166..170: 29.43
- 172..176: 27.25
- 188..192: 18.82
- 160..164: 24.64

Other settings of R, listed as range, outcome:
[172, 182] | 24.4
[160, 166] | 25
